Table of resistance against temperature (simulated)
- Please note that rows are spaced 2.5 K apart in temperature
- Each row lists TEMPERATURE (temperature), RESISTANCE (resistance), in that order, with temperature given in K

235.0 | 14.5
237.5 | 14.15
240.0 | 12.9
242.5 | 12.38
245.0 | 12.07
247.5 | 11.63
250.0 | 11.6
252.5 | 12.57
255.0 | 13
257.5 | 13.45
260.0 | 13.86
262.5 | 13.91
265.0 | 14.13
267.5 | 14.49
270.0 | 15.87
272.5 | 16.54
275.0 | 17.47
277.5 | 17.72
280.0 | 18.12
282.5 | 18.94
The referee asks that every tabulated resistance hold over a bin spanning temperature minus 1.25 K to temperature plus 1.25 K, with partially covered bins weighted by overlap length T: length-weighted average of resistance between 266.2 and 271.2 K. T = 15.2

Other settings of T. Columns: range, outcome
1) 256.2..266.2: 13.8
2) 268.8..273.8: 16.2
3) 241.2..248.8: 12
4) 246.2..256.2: 12.2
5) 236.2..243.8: 13.1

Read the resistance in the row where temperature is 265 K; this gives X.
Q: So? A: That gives 14.13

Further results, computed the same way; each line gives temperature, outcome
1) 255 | 13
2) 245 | 12.07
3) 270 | 15.87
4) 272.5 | 16.54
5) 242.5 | 12.38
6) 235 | 14.5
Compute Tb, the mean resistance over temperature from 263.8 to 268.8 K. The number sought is 14.3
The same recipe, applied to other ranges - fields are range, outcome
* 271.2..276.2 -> 17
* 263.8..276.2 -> 15.7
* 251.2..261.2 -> 13.2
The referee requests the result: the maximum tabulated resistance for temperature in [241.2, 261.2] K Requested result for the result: 13.86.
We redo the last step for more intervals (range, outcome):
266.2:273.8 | 16.54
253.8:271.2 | 15.87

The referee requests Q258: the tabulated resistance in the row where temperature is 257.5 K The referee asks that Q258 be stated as 13.45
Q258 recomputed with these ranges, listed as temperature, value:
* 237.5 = 14.15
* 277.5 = 17.72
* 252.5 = 12.57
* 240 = 12.9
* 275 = 17.47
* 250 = 11.6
